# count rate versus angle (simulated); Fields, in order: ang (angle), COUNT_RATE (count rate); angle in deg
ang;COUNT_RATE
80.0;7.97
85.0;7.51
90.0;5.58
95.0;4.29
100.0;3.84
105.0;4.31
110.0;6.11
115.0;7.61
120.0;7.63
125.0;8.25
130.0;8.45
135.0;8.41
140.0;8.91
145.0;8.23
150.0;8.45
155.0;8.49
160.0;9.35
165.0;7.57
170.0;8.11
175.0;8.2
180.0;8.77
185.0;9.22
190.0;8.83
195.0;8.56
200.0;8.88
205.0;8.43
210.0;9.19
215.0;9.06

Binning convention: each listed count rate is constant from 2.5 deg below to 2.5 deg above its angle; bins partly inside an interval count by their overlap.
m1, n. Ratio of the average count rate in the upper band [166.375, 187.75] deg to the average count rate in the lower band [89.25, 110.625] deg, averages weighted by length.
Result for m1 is 1.83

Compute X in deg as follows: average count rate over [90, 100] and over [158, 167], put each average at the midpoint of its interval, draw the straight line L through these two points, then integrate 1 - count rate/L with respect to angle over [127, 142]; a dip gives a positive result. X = -3.9 deg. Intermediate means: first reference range 4.5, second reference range 8.46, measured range 8.57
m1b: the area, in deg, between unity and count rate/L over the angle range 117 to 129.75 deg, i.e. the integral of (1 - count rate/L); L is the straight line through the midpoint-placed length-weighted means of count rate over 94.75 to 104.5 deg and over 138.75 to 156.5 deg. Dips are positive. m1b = -3.6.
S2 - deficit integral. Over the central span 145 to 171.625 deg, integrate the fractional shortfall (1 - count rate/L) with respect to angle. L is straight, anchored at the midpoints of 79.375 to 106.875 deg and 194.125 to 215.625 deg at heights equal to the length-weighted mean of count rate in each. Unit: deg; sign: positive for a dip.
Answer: -3.5 deg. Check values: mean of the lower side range 5.45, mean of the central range 8.39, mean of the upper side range 8.82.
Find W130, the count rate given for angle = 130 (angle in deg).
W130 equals 8.45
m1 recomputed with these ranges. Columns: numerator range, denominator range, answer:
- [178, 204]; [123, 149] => 1.04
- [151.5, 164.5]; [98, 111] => 1.87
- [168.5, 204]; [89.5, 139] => 1.32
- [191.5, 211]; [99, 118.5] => 1.53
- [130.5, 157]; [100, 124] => 1.36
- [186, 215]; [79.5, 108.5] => 1.62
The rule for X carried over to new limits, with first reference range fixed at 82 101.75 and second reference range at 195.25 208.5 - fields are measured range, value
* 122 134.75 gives -3.6 deg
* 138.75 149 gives -2.3 deg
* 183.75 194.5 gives -0.8 deg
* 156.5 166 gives -1.4 deg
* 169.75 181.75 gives -0.7 deg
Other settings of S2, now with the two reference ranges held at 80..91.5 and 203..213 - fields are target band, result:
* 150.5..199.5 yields -1.5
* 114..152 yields -2.9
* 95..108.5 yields 5.5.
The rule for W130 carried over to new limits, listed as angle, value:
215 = 9.06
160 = 9.35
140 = 8.91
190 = 8.83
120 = 7.63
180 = 8.77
